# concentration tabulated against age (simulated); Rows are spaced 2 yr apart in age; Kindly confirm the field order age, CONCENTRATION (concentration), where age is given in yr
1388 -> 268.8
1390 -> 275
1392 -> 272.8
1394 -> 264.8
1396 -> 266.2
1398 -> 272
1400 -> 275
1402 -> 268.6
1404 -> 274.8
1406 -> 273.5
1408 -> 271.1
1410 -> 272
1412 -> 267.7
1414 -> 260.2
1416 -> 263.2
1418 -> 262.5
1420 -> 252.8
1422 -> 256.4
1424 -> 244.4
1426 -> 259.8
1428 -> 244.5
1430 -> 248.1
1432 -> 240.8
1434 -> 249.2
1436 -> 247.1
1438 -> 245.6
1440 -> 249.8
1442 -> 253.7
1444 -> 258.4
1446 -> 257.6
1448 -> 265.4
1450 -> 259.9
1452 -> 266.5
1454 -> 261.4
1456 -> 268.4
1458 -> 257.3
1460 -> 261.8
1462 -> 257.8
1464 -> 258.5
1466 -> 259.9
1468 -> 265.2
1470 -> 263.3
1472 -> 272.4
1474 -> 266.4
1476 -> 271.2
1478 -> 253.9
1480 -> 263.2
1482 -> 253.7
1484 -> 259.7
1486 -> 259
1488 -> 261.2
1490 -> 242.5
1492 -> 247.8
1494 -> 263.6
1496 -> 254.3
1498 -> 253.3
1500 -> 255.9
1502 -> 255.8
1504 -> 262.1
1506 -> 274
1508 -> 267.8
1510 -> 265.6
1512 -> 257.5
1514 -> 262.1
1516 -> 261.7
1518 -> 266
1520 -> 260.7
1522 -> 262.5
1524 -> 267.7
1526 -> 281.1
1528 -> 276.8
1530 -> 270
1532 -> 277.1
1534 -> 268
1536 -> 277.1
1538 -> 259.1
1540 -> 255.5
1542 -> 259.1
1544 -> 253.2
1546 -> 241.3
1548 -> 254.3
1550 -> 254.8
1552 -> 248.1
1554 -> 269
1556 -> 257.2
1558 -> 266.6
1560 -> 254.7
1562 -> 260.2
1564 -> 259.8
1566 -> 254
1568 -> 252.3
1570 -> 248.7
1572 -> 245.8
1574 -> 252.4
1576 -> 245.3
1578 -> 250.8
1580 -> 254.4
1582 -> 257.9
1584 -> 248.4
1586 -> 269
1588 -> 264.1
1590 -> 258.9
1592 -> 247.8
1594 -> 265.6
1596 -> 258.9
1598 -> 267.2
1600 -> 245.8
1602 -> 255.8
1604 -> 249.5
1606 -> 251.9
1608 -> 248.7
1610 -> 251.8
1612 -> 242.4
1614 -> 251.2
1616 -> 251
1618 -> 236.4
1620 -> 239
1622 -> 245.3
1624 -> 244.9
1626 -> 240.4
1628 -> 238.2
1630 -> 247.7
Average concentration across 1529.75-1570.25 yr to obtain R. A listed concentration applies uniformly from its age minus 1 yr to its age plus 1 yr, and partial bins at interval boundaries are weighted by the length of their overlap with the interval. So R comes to 259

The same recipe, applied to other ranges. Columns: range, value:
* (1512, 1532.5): 268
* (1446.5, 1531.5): 262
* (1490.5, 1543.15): 264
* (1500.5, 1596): 260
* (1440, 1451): 258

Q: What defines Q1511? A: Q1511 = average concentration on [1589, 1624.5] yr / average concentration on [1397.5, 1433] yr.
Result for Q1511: 1.0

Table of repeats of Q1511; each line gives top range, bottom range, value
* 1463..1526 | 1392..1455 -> 1.00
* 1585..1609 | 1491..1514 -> 0.99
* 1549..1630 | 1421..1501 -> 0.98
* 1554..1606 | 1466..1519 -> 0.98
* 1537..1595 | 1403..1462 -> 0.99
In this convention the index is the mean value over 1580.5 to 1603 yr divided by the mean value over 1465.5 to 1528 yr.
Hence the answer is 1.0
